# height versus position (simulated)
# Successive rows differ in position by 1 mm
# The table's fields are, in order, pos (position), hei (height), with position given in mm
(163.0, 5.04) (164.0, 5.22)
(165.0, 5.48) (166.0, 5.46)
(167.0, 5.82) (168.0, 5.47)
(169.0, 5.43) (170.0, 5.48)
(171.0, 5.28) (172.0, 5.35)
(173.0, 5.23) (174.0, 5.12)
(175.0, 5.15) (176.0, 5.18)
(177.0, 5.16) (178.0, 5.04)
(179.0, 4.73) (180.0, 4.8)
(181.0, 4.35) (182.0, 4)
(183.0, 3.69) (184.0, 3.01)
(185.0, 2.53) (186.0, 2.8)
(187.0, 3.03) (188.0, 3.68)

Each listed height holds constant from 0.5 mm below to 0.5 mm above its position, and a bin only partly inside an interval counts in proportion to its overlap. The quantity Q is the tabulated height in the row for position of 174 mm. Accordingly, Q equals 5.12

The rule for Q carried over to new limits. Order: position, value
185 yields 2.53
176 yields 5.18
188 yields 3.68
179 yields 4.73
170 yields 5.48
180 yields 4.8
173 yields 5.23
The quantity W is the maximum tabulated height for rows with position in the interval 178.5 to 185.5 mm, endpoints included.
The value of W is 4.8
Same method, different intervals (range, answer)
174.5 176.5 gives 5.18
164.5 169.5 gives 5.82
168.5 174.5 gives 5.48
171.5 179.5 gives 5.35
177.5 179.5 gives 5.04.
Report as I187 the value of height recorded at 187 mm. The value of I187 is 3.03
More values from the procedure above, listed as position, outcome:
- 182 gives 4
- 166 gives 5.46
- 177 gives 5.16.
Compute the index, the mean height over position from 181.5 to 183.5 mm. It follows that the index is 3.84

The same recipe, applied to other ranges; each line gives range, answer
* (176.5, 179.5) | 4.98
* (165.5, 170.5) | 5.53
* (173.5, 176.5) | 5.15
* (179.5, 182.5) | 4.38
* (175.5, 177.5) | 5.17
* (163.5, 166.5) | 5.39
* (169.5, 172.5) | 5.37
